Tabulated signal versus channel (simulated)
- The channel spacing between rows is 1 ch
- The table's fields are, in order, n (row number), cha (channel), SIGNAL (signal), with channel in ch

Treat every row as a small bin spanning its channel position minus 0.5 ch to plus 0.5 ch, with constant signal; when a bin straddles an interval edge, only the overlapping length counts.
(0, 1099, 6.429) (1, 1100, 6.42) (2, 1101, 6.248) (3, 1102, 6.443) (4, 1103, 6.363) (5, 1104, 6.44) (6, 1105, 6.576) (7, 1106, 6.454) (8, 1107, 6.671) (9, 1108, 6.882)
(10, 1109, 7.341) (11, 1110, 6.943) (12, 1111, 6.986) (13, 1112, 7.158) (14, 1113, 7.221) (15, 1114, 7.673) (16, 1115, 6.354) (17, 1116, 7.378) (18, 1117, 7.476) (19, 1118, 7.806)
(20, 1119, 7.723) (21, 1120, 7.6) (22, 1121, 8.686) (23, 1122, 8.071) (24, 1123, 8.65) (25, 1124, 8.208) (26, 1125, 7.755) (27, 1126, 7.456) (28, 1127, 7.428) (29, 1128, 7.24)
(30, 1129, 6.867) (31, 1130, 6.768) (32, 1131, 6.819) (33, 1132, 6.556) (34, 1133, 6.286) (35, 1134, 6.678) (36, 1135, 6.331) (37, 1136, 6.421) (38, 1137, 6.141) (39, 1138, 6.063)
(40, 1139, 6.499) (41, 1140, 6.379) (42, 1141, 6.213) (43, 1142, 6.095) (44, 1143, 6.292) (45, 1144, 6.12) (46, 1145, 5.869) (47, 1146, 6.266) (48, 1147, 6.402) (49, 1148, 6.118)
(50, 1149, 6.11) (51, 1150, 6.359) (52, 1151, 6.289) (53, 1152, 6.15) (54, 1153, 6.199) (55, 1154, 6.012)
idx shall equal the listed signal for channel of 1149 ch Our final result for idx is 6.11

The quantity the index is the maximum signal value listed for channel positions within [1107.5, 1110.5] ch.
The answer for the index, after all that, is 7.341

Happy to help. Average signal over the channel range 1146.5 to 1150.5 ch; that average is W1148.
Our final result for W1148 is 6.25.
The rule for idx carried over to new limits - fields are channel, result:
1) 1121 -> 8.686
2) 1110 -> 6.943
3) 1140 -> 6.379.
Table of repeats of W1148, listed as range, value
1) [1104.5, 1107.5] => 6.57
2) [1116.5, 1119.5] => 7.67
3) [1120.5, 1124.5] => 8.4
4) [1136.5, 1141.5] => 6.26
